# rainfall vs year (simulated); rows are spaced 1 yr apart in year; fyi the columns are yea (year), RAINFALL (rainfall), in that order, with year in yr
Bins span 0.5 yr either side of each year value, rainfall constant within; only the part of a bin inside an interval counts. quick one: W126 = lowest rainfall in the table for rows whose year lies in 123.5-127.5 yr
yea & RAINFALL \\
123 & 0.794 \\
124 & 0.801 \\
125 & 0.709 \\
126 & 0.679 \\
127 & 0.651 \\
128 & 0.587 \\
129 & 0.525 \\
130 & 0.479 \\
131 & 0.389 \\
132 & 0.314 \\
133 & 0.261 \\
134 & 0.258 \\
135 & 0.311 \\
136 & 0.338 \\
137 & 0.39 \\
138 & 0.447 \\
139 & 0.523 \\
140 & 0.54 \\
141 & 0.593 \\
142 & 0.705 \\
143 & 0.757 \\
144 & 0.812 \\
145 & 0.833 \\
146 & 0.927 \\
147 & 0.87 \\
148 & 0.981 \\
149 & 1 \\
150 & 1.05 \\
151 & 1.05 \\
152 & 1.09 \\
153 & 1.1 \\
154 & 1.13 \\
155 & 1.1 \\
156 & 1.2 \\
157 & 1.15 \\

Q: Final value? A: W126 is 0.651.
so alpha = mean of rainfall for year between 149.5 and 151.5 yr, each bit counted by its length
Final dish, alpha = 1.05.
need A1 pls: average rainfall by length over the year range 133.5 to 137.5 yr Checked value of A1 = 0.324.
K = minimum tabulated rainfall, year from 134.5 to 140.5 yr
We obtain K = 0.311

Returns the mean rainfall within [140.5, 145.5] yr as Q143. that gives 0.74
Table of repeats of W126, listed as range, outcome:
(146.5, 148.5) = 0.87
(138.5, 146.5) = 0.523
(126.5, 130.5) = 0.479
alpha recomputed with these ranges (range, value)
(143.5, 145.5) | 0.823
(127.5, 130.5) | 0.53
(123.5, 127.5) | 0.71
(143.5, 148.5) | 0.885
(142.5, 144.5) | 0.784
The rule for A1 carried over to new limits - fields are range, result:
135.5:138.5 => 0.392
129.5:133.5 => 0.361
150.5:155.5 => 1.09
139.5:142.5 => 0.613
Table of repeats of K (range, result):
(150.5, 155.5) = 1.05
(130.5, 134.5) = 0.258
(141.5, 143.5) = 0.705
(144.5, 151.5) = 0.833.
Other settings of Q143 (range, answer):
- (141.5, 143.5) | 0.731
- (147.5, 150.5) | 1.01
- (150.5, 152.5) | 1.07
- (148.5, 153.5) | 1.06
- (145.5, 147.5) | 0.899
